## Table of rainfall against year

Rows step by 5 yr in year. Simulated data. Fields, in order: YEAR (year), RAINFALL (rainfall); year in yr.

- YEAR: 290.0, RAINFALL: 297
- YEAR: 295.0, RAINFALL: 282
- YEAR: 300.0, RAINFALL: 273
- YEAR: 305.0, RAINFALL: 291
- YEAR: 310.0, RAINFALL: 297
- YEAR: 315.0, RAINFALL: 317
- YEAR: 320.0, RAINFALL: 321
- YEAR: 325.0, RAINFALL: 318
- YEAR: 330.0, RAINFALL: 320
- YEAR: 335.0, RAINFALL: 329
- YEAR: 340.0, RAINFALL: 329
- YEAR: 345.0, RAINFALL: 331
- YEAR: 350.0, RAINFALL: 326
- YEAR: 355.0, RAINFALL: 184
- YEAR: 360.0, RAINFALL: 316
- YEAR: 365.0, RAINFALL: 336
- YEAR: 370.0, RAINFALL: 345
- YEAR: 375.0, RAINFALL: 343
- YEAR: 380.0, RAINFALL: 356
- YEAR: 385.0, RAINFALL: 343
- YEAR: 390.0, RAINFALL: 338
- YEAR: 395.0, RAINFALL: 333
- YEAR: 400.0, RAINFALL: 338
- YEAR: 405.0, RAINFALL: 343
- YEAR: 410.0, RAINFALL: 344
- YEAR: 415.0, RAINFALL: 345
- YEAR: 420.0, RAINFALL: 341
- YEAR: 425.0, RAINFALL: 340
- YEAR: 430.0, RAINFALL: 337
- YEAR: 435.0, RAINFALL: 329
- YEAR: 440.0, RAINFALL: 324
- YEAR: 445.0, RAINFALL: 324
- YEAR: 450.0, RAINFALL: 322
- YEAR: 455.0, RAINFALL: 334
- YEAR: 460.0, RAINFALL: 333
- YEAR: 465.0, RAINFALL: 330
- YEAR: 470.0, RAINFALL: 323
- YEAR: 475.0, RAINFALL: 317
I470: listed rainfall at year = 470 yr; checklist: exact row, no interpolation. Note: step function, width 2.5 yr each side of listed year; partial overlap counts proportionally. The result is 323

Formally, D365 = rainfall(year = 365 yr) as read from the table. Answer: 336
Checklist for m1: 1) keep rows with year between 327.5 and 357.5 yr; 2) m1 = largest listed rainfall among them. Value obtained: 331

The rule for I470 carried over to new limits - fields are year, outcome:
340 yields 329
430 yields 337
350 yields 326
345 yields 331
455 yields 334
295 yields 282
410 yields 344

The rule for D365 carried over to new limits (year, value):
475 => 317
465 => 330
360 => 316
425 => 340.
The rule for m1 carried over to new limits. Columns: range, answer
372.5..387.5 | 356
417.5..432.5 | 341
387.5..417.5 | 345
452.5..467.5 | 334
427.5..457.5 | 337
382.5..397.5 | 343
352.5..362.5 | 316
